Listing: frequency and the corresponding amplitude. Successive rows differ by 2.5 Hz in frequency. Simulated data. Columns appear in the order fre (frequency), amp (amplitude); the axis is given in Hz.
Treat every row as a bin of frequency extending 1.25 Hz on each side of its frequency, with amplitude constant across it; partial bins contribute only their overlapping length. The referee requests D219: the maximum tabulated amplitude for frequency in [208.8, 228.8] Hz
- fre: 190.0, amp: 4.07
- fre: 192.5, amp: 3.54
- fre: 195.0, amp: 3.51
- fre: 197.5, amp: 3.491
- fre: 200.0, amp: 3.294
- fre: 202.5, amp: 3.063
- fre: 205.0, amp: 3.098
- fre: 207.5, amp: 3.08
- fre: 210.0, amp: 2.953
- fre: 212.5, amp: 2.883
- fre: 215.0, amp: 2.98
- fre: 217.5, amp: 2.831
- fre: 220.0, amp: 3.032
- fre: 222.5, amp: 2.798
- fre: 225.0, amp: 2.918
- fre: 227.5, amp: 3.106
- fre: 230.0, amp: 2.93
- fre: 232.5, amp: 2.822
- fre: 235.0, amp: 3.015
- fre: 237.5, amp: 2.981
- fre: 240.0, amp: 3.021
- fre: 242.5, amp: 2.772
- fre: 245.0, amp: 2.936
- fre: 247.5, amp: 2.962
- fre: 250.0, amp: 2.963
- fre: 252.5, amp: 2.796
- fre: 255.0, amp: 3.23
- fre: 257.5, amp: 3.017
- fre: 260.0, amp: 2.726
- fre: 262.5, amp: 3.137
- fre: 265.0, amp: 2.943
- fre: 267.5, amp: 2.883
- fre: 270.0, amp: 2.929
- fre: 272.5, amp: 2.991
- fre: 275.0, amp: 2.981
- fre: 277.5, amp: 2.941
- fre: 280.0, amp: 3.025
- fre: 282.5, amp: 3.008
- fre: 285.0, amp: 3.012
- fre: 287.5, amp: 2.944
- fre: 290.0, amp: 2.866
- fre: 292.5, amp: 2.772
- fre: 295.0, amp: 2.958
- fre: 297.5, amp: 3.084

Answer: 3.106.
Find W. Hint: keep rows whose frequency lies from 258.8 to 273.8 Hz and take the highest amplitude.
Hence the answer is 3.137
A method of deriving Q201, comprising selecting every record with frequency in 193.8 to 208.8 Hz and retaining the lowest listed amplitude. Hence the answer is 3.063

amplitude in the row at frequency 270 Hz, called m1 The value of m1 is 2.929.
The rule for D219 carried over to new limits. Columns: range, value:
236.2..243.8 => 3.021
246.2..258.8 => 3.23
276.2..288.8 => 3.025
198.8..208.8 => 3.294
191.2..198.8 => 3.54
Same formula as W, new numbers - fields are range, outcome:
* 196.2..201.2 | 3.491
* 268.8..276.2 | 2.991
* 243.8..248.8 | 2.962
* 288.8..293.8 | 2.866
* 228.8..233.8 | 2.93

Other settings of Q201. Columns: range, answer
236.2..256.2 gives 2.772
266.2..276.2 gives 2.883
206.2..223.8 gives 2.798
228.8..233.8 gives 2.822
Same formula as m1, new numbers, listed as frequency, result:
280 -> 3.025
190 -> 4.07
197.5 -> 3.491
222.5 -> 2.798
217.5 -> 2.831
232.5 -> 2.822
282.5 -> 3.008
